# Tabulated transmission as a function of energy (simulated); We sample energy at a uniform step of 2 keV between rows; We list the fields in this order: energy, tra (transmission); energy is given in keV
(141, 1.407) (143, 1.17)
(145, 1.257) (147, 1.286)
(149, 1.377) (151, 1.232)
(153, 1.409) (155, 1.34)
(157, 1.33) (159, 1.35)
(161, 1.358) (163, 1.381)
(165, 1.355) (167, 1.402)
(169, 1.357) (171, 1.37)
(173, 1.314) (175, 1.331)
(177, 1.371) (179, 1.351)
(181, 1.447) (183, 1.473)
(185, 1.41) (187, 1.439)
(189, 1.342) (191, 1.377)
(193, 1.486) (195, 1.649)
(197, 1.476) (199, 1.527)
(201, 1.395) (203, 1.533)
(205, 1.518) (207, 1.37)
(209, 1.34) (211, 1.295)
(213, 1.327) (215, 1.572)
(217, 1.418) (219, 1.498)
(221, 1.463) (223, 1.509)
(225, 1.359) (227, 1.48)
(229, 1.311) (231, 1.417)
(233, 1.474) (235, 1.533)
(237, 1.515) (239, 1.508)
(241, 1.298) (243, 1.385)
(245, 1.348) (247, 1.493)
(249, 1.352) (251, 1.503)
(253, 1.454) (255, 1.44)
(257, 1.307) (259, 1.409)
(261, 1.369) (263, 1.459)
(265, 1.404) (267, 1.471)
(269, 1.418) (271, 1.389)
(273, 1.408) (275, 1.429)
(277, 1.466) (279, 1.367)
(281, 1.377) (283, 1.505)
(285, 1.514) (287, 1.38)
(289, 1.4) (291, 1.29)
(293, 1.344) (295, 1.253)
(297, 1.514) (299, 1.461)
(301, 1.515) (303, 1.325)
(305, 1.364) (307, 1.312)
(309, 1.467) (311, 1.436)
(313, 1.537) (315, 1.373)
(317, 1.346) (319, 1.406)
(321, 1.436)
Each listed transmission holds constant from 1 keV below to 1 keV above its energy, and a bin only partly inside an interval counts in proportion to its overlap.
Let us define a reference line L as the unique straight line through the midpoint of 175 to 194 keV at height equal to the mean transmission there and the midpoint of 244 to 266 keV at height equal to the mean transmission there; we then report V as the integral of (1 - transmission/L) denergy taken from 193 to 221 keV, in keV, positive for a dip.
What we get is -1.0 keV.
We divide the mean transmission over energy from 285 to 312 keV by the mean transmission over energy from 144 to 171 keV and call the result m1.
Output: 1.04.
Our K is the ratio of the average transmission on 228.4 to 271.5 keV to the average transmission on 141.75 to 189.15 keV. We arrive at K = 1.05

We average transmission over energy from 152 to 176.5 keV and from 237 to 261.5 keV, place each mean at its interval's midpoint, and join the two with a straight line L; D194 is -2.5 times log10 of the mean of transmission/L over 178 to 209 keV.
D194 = -0.06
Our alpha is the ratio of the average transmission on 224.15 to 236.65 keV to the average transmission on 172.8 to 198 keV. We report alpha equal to 1.01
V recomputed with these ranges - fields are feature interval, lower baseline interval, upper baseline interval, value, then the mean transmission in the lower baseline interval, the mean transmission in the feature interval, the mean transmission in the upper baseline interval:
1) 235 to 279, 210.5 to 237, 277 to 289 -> 0.4 keV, 1.44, 1.42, 1.43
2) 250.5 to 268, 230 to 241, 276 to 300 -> 0.2 keV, 1.47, 1.42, 1.41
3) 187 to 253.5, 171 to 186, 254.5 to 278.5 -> -2.0 keV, 1.38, 1.44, 1.41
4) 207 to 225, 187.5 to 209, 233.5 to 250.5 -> 0.4 keV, 1.46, 1.42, 1.43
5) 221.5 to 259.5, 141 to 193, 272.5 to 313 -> -1.1 keV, 1.36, 1.43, 1.41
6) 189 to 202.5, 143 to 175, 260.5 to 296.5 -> -1.2 keV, 1.34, 1.48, 1.4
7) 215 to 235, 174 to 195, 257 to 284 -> -0.5 keV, 1.41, 1.45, 1.42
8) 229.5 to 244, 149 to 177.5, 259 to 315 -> -0.6 keV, 1.35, 1.44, 1.41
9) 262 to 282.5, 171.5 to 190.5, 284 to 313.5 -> -0.3 keV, 1.39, 1.42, 1.41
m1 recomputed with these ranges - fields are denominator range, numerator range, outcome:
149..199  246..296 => 1.01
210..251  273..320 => 0.98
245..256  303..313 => 0.97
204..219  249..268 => 1.01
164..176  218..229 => 1.07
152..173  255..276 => 1.03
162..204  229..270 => 1.00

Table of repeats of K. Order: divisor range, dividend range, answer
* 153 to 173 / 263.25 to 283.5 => 1.05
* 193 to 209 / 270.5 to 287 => 0.96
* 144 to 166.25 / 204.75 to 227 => 1.07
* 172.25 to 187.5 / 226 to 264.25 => 1.02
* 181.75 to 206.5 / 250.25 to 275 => 0.97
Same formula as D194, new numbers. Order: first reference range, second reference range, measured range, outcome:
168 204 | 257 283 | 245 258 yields 0.00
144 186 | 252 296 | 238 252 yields -0.02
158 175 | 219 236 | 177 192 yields -0.01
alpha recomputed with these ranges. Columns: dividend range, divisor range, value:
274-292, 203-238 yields 0.98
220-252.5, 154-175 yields 1.06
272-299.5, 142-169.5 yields 1.06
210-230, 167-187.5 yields 1.03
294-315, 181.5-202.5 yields 0.97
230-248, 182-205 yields 0.98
